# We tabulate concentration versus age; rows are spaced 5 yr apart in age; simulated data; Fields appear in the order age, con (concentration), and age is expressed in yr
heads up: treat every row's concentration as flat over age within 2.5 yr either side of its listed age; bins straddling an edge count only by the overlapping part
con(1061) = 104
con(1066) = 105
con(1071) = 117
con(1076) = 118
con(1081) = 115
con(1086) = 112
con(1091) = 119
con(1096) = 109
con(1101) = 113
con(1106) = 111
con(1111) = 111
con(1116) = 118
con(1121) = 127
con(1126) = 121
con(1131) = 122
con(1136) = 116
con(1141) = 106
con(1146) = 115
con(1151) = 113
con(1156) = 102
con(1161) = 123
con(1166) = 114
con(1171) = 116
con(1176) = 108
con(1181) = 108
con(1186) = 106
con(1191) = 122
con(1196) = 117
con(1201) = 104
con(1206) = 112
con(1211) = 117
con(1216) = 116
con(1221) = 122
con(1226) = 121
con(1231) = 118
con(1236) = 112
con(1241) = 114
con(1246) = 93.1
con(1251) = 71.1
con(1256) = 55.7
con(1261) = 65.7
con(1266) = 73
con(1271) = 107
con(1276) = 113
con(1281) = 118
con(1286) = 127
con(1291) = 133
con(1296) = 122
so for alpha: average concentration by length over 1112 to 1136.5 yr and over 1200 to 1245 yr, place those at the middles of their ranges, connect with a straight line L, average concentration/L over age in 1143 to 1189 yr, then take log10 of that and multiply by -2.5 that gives 0.06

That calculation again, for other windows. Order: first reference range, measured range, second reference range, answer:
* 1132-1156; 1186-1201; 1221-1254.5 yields -0.06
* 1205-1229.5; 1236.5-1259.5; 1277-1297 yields 0.38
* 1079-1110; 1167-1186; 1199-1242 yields 0.04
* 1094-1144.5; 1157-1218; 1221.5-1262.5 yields -0.09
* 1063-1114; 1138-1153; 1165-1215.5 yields 0.01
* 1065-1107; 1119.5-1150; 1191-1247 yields -0.03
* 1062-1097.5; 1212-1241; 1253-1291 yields -0.17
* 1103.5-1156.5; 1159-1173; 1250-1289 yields -0.08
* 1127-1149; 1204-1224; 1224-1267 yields -0.19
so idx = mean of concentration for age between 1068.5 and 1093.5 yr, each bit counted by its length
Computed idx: 116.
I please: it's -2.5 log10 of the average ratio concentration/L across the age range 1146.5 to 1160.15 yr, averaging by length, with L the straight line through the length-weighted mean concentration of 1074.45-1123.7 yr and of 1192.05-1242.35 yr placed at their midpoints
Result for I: 0.047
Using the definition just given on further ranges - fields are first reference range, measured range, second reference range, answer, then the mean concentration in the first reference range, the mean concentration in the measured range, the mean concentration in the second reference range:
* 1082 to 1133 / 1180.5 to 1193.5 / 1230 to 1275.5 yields -0.109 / 116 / 113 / 90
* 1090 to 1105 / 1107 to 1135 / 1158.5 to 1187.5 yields -0.059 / 113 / 119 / 113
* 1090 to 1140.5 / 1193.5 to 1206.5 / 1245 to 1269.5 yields -0.230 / 116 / 111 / 71.9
